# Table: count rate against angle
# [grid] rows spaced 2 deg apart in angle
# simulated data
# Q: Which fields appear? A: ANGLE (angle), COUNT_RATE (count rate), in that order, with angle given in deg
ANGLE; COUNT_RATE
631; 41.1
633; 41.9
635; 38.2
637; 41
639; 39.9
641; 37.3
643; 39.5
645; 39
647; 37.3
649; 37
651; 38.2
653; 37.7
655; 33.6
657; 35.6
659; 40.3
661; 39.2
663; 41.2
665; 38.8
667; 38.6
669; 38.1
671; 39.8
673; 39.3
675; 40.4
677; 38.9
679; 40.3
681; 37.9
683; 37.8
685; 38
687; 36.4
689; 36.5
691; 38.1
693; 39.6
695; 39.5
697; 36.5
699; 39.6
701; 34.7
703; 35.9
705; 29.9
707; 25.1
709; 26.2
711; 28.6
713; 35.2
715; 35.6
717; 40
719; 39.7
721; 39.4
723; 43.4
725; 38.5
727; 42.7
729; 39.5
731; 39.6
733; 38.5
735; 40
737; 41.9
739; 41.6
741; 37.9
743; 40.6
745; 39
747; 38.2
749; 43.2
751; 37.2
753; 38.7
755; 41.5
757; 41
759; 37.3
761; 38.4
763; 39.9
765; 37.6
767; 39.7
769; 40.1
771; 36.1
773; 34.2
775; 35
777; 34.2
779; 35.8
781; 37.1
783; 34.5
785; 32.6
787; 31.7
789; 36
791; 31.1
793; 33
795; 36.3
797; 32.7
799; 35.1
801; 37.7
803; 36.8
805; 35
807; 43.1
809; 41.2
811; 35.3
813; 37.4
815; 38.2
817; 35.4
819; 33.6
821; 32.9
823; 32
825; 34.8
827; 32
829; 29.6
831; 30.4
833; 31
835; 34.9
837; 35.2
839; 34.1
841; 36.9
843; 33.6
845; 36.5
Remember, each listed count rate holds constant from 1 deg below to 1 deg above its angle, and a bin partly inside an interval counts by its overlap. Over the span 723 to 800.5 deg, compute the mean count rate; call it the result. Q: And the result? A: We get 37.7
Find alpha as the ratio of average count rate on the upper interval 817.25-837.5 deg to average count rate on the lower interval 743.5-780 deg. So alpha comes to 0.9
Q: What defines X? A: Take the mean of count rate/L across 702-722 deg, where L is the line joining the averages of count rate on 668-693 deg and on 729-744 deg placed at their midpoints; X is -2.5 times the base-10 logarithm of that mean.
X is 0.17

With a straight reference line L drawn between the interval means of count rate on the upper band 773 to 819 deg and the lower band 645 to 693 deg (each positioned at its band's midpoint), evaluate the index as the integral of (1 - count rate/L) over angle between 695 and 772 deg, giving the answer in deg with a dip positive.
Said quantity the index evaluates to -2.1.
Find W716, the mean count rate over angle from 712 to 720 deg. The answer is 37.6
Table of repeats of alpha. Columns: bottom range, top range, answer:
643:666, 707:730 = 0.96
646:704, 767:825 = 0.93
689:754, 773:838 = 0.92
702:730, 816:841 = 0.93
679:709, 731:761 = 1.11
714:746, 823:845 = 0.84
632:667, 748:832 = 0.94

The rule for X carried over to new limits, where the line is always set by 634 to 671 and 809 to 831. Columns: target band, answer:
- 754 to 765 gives -0.11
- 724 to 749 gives -0.10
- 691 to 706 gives 0.02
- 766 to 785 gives -0.02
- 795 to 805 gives -0.03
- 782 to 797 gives 0.05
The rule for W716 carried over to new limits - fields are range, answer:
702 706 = 32.9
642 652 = 38.2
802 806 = 35.9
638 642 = 38.6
